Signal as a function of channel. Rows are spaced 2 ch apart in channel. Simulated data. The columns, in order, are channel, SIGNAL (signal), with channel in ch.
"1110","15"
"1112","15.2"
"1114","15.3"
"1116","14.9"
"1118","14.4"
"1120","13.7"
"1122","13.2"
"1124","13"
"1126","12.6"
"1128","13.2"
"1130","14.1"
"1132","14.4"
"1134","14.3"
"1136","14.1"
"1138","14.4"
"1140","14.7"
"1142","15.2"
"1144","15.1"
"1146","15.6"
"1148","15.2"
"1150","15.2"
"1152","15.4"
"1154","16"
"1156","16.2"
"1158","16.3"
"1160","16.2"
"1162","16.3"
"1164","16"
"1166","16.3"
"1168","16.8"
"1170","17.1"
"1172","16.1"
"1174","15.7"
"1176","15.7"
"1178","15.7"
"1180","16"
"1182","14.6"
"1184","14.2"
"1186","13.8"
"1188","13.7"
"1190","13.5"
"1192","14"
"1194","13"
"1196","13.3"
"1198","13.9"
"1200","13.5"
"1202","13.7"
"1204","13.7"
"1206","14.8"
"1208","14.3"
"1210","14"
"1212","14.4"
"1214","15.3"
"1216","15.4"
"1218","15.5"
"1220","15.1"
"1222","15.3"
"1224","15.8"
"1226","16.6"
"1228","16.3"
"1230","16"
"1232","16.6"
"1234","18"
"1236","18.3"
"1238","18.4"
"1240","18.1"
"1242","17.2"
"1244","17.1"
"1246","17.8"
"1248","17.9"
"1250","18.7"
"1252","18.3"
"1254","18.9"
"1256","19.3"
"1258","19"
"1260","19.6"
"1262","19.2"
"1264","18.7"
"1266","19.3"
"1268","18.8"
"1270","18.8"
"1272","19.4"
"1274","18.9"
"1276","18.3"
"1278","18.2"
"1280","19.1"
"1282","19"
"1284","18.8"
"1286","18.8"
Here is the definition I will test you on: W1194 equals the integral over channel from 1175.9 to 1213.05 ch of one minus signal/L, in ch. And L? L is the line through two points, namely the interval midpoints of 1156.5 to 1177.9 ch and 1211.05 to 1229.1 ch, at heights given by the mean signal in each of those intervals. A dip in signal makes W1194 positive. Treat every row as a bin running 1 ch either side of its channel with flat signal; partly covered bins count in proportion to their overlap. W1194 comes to 4.0 ch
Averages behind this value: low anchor 16.2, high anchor 15.5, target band 14.2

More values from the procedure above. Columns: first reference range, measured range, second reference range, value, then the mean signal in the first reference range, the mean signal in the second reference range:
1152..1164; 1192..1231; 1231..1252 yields 5.7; 16.1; 17.8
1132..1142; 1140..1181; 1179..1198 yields -4.7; 14.5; 14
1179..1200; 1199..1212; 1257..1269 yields 0.9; 14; 19.1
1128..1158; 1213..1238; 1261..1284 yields 1.7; 15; 18.9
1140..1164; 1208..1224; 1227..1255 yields 2.0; 15.7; 17.7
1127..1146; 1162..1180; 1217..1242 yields -1.1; 14.5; 16.7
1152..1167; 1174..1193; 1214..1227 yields 1.5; 16.1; 15.6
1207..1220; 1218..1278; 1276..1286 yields -3.8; 14.8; 18.7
